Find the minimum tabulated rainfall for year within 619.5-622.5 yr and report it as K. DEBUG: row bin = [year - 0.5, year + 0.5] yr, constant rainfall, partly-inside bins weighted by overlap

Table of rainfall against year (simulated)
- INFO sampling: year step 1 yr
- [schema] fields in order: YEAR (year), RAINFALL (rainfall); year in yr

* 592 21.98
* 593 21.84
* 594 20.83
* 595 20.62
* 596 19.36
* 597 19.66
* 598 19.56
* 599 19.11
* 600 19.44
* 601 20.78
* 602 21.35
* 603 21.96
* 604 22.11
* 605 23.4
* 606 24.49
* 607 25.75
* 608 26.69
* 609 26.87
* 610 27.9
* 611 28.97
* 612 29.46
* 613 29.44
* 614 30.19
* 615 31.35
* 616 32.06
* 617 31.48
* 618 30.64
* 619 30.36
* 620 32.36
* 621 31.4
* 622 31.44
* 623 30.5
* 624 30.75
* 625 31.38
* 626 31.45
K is 31.4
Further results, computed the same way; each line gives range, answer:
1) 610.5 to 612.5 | 28.97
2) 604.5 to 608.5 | 23.4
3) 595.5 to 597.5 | 19.36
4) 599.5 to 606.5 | 19.44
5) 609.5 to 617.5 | 27.9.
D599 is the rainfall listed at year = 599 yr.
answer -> 19.11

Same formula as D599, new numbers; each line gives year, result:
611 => 28.97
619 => 30.36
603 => 21.96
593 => 21.84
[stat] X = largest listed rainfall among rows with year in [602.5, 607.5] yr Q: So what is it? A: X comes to 25.75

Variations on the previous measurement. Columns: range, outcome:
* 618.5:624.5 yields 32.36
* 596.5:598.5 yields 19.66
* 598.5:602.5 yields 21.35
